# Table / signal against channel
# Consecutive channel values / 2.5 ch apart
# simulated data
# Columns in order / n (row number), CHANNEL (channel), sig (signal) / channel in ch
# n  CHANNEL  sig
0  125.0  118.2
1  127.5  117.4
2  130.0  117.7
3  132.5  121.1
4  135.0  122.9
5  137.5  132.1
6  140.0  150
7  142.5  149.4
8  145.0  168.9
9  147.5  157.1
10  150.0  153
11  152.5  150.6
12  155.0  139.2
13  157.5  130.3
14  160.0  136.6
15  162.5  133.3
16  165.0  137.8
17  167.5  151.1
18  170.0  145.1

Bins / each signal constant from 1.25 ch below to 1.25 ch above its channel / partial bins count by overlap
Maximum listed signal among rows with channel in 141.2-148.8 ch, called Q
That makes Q 168.9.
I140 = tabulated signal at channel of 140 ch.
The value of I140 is 150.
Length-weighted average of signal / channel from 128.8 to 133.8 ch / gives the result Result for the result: 119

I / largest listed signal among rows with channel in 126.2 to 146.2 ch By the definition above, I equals 168.9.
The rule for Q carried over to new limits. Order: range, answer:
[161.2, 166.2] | 137.8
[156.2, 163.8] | 136.6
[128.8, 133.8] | 121.1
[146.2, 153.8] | 157.1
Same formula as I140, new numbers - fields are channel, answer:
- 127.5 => 117.4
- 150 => 153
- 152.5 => 150.6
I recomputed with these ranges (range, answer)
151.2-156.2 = 150.6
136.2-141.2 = 150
